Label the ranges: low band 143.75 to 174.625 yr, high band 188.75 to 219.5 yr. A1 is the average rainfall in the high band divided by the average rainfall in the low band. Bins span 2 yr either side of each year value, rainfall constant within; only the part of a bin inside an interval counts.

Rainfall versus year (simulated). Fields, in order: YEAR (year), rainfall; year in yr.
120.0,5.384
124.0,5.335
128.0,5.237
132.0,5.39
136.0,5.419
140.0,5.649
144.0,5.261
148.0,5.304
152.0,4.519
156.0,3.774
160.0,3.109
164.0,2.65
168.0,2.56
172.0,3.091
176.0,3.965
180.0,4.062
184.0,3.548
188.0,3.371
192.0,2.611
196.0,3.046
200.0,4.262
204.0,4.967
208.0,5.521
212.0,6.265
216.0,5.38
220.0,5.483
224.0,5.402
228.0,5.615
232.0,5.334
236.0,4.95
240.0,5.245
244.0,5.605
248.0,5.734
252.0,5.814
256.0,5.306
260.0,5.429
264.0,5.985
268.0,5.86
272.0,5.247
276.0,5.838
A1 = 1.24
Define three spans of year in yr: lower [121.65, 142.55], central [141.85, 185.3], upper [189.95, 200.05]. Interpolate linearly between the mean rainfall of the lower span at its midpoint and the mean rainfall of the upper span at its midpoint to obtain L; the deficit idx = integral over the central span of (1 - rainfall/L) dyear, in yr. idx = 4.59 yr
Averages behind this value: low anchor 5.4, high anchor 3.12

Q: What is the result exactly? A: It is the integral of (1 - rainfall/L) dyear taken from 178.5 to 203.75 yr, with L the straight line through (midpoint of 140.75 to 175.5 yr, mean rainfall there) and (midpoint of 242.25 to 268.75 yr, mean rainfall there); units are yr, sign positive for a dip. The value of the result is 5.1 yr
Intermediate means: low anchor 3.86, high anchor 5.67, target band 3.57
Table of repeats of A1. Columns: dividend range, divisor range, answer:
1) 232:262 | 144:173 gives 1.47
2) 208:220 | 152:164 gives 1.64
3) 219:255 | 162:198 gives 1.70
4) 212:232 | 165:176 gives 1.84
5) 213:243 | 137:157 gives 1.08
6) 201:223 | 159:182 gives 1.68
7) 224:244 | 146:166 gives 1.38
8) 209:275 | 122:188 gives 1.30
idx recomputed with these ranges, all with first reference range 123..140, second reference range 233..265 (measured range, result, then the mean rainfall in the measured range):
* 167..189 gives 7.9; 3.48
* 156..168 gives 5.4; 2.98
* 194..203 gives 2.7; 3.8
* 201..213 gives 0.1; 5.42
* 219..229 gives 0.0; 5.49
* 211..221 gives -0.4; 5.68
